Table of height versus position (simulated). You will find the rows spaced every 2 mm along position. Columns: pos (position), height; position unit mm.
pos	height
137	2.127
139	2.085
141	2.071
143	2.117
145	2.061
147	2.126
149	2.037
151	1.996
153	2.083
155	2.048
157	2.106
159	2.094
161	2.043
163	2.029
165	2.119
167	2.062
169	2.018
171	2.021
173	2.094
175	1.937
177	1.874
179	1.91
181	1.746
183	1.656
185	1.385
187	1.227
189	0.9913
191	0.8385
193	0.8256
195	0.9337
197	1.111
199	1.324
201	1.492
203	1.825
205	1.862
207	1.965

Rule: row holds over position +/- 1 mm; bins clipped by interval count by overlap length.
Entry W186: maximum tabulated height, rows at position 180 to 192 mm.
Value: 1.746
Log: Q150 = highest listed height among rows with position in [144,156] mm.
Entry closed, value 2.126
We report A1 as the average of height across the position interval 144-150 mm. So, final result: 2.07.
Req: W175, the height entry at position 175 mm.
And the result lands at 1.937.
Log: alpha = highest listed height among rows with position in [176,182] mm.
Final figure 1.91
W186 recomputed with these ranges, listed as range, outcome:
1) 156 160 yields 2.106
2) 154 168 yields 2.119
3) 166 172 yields 2.062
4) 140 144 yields 2.117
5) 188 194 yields 0.9913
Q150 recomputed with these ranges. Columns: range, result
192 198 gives 1.111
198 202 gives 1.492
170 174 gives 2.094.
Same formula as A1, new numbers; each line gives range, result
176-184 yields 1.8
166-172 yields 2.03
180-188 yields 1.5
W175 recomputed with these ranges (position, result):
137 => 2.127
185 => 1.385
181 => 1.746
